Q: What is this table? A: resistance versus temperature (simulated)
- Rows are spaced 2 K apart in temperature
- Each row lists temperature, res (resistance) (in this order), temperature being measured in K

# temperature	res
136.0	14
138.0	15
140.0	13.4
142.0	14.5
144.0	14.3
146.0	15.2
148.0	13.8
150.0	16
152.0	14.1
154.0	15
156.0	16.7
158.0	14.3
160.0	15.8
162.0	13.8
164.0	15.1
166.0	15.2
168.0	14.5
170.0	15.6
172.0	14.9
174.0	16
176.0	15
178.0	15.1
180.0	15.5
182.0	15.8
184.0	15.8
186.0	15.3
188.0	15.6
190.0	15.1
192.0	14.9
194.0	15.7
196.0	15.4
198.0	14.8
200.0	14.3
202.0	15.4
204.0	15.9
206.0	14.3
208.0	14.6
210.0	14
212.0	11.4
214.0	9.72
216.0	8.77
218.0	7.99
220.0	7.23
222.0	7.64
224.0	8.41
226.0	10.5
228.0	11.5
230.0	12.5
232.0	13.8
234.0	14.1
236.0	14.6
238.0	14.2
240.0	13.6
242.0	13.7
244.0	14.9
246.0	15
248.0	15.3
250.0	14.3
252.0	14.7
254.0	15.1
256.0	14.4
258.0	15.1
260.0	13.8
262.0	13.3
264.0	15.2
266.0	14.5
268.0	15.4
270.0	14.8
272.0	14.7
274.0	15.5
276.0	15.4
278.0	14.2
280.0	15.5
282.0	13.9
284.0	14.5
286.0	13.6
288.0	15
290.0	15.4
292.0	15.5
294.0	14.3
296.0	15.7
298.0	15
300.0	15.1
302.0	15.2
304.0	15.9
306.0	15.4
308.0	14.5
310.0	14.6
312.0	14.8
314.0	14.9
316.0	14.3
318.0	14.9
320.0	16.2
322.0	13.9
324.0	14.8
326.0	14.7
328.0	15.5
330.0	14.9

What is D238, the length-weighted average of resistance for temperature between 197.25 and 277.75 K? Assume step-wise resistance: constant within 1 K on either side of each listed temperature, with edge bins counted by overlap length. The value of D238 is 13.4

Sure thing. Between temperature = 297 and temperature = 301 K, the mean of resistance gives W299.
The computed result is 15.1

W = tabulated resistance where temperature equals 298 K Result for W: 15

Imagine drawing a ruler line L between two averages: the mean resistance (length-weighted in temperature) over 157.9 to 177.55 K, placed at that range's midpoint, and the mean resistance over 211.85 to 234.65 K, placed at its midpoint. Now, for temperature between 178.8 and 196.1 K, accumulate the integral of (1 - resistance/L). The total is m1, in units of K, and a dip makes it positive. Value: -2.8 K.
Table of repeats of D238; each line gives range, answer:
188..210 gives 15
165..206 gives 15.3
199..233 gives 11.6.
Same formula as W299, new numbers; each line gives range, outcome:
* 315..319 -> 14.6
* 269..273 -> 14.8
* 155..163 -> 15.2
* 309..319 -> 14.7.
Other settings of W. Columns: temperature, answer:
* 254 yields 15.1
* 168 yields 14.5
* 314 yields 14.9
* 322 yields 13.9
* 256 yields 14.4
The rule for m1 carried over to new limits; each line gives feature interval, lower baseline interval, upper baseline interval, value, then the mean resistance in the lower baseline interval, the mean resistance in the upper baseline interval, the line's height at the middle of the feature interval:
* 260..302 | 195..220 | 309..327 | -2.0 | 12.8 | 14.8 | 14.1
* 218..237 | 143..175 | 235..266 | 4.7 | 15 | 14.5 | 14.6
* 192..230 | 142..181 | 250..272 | 6.8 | 15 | 14.6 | 14.8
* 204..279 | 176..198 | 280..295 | 8.7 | 15.4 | 14.7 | 15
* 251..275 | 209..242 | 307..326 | -3.7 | 11.3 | 14.8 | 12.7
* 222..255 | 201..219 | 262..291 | 0.4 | 12.5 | 14.8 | 13.4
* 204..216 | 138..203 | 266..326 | 1.8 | 15.1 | 14.9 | 15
